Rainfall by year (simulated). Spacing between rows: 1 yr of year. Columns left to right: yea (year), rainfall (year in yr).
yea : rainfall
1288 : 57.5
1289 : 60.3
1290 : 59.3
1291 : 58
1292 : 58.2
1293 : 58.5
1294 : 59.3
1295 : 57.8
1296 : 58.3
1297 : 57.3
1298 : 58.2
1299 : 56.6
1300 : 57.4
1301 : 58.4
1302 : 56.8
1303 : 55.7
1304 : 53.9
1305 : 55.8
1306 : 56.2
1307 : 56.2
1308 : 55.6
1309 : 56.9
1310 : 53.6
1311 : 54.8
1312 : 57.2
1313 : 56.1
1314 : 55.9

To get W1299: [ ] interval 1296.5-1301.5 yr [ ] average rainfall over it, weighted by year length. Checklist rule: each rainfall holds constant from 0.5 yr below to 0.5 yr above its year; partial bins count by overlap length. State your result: 57.6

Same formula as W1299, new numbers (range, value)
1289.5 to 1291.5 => 58.6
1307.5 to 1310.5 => 55.4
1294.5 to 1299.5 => 57.6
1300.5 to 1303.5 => 57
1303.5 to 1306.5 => 55.3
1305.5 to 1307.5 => 56.2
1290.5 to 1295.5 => 58.4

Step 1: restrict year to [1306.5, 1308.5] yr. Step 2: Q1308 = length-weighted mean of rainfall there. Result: 55.9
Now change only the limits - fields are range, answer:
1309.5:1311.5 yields 54.2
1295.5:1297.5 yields 57.8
